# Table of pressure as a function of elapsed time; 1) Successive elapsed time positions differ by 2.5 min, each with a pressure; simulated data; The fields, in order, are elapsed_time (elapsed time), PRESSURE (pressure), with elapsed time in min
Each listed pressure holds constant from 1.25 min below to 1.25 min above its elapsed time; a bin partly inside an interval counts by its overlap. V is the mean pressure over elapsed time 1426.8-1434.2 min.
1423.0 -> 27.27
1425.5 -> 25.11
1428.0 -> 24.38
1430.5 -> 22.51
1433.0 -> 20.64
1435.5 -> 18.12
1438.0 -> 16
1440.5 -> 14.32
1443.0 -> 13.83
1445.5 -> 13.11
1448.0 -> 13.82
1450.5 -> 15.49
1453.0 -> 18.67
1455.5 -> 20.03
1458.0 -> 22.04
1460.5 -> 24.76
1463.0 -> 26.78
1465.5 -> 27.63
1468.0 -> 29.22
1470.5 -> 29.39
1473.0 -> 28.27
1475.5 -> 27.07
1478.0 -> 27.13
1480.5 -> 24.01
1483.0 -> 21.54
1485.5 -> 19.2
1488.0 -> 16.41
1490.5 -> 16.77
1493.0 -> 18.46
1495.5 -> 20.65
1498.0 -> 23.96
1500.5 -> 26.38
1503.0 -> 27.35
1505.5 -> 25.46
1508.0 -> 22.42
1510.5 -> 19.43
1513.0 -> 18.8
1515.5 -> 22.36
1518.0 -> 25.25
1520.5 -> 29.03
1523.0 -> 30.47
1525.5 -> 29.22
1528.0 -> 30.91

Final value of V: 22.5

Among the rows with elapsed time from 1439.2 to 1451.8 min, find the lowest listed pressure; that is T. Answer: 13.11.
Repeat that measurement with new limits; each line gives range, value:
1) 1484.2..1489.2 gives 16.41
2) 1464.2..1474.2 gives 27.63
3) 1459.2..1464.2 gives 24.76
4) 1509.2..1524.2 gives 18.8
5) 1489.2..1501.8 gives 16.77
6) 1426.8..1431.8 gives 22.51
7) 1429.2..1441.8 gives 14.32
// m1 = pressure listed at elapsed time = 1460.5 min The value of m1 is 24.76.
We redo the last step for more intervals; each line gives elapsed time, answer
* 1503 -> 27.35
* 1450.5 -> 15.49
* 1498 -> 23.96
